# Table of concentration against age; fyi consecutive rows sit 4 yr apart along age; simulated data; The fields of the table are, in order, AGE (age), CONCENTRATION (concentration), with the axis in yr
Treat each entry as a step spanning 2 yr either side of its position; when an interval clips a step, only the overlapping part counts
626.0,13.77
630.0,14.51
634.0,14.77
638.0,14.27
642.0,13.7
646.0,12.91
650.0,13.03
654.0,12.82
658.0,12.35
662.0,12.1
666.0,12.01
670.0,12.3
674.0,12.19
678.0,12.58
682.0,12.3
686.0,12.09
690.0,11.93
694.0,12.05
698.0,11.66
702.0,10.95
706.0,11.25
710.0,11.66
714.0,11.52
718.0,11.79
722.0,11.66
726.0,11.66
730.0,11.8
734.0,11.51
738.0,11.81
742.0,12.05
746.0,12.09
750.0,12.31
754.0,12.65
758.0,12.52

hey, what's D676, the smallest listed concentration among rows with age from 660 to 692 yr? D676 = 11.93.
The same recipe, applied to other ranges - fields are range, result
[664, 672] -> 12.01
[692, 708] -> 10.95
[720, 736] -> 11.51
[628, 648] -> 12.91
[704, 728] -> 11.25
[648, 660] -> 12.35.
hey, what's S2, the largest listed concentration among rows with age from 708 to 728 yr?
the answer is 11.79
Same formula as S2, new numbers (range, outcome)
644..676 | 13.03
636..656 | 14.27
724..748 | 12.09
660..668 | 12.1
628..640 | 14.77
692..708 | 12.05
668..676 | 12.3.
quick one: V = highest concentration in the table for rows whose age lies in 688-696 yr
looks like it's 12.05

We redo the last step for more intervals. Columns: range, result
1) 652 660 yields 12.82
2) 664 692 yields 12.58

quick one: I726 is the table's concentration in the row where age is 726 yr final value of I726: 11.66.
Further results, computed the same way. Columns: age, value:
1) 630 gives 14.51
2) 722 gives 11.66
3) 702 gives 10.95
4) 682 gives 12.3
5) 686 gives 12.09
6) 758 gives 12.52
